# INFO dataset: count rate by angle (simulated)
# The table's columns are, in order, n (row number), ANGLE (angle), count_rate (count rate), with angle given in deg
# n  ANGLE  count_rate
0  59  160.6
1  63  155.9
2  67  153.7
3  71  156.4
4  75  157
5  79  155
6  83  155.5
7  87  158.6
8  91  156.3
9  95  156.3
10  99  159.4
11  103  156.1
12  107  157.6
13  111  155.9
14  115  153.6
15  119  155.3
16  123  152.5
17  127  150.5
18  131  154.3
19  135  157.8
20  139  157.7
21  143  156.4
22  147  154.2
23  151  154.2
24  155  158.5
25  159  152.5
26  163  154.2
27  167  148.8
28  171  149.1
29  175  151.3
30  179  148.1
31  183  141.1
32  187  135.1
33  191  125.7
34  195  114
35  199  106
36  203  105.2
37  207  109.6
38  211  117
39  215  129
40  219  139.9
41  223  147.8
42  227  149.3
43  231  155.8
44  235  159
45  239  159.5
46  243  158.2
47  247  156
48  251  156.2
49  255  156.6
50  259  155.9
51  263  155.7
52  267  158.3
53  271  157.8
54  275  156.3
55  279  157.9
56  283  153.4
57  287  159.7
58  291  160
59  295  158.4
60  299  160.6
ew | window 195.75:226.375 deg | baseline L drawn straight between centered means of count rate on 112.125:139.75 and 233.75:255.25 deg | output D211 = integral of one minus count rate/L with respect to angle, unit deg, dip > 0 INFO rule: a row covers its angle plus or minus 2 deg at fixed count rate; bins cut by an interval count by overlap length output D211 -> 6.6 deg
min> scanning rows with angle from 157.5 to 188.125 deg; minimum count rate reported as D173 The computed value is 135.1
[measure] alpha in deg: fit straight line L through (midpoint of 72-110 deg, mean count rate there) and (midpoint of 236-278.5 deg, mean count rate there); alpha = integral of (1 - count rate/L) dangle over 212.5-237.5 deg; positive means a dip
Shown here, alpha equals 1.7 deg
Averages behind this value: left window 157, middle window 146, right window 157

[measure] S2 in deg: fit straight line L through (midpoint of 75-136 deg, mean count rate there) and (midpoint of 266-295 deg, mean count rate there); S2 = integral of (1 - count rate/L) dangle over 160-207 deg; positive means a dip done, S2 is 6.8 deg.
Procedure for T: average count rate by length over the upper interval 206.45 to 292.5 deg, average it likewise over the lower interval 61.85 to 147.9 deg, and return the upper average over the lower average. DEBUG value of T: 0.97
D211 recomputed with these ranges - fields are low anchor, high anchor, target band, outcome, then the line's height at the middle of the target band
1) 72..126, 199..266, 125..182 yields -0.9 deg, 151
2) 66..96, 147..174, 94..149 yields -0.4 deg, 155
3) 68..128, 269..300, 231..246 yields -0.1 deg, 157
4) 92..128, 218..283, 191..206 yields 4.3 deg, 155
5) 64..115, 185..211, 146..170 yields -4.2 deg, 131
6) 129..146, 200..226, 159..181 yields -1.2 deg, 143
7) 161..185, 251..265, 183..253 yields 7.3 deg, 153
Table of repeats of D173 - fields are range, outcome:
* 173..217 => 105.2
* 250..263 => 155.7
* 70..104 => 155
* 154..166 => 152.5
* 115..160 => 150.5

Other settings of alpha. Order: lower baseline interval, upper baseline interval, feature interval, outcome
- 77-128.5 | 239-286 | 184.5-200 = 3.4 deg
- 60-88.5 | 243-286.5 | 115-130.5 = 0.3 deg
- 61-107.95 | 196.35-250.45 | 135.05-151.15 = -0.8 deg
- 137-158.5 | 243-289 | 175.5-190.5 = 1.5 deg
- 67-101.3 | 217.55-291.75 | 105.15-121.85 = 0.1 deg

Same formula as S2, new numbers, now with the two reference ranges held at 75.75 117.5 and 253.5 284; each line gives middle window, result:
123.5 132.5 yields 0.2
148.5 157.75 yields 0.0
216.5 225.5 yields 0.8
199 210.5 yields 3.5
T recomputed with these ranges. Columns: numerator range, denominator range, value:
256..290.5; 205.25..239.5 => 1.12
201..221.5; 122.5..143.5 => 0.78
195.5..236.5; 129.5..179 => 0.85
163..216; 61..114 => 0.83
